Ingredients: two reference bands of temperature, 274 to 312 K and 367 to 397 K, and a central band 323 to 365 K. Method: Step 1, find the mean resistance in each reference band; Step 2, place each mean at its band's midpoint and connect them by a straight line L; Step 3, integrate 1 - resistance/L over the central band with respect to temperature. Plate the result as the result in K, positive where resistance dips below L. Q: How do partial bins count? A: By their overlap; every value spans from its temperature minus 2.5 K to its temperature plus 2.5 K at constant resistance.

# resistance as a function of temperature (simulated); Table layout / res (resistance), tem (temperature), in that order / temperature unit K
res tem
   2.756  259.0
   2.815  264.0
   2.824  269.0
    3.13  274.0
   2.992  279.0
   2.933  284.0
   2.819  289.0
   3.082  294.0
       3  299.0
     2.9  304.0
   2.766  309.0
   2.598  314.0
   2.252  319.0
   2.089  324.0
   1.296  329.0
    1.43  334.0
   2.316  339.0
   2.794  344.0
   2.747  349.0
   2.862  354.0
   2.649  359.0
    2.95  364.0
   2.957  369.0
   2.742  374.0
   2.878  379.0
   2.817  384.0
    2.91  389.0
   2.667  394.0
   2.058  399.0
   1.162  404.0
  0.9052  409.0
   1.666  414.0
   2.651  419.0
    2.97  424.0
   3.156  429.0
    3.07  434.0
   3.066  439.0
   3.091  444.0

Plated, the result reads 7.7 K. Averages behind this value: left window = 2.94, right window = 2.81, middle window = 2.34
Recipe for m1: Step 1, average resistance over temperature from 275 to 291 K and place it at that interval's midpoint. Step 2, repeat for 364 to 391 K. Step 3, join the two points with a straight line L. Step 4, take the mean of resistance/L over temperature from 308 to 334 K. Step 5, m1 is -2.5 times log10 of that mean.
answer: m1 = 0.36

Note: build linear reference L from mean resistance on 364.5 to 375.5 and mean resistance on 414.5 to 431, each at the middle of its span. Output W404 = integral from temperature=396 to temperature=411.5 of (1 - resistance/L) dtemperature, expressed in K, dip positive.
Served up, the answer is 7.7 K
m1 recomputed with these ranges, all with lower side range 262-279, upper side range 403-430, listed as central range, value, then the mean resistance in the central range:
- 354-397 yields -0.21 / 2.81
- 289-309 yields -0.07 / 2.94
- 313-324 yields 0.14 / 2.33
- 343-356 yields -0.14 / 2.8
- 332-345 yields 0.18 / 2.14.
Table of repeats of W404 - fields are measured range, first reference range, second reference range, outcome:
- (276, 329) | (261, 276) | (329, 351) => -2.0 K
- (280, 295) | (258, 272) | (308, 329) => -2.0 K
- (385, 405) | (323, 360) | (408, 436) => 0.6 K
